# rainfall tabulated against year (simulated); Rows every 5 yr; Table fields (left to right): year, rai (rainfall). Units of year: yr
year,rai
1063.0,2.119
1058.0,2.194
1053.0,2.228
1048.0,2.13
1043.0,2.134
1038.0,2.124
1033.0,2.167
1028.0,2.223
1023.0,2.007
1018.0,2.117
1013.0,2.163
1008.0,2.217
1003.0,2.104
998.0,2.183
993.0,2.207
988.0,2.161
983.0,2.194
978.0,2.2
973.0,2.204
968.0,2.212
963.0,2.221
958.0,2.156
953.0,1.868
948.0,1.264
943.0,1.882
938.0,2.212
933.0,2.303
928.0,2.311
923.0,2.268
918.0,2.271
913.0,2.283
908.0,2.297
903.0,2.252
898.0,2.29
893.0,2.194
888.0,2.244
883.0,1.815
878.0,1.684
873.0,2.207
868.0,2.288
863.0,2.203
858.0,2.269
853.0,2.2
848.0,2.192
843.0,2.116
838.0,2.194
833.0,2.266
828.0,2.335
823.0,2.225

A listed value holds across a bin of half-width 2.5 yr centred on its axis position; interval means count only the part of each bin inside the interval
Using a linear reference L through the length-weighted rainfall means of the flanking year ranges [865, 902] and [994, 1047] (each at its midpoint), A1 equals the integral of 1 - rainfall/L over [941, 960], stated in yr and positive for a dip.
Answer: 3.1 yr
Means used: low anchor 2.11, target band 1.78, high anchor 2.15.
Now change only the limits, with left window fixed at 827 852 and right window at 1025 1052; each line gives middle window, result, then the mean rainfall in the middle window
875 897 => 1.9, 2.01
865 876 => -0.1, 2.22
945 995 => 2.5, 2.07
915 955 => 2.4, 2.05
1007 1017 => 0.0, 2.17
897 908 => -0.4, 2.27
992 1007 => 0.0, 2.17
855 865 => -0.1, 2.24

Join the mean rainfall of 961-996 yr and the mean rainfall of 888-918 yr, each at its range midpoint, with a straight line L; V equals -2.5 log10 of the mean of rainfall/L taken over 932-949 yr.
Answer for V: 0.15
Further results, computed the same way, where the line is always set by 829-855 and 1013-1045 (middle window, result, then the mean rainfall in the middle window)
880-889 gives 0.11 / 1.97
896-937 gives -0.05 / 2.28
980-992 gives -0.02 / 2.18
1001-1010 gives -0.01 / 2.16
